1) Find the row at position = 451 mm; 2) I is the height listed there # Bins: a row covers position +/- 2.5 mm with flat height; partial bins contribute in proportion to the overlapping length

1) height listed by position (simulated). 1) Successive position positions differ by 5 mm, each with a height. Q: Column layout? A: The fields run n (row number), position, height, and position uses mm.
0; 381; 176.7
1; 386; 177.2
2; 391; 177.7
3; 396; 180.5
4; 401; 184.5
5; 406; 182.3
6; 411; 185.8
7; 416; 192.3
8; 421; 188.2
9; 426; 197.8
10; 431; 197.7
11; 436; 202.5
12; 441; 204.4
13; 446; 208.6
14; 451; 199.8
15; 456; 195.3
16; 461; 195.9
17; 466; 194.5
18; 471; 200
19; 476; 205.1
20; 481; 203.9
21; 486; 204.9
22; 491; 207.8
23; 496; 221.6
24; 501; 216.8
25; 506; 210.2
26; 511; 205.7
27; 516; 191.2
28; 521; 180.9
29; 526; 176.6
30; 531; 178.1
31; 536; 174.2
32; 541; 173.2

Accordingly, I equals 199.8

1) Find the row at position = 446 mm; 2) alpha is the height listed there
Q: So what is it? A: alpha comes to 208.6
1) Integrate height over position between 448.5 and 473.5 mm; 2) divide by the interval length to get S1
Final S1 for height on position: 197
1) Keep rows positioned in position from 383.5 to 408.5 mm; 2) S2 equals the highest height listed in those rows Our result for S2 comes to 184.5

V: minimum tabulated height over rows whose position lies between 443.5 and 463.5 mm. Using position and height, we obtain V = 195.3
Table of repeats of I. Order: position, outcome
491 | 207.8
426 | 197.8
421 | 188.2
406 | 182.3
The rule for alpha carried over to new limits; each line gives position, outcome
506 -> 210.2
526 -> 176.6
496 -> 221.6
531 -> 178.1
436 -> 202.5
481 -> 203.9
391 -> 177.7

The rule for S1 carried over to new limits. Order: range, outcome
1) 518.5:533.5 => 179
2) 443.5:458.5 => 201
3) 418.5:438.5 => 197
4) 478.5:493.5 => 206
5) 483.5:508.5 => 212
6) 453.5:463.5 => 196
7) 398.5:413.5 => 184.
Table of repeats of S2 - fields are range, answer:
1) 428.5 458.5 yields 208.6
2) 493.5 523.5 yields 221.6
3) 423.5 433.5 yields 197.8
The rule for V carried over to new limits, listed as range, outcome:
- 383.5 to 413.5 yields 177.2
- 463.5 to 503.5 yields 194.5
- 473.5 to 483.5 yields 203.9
